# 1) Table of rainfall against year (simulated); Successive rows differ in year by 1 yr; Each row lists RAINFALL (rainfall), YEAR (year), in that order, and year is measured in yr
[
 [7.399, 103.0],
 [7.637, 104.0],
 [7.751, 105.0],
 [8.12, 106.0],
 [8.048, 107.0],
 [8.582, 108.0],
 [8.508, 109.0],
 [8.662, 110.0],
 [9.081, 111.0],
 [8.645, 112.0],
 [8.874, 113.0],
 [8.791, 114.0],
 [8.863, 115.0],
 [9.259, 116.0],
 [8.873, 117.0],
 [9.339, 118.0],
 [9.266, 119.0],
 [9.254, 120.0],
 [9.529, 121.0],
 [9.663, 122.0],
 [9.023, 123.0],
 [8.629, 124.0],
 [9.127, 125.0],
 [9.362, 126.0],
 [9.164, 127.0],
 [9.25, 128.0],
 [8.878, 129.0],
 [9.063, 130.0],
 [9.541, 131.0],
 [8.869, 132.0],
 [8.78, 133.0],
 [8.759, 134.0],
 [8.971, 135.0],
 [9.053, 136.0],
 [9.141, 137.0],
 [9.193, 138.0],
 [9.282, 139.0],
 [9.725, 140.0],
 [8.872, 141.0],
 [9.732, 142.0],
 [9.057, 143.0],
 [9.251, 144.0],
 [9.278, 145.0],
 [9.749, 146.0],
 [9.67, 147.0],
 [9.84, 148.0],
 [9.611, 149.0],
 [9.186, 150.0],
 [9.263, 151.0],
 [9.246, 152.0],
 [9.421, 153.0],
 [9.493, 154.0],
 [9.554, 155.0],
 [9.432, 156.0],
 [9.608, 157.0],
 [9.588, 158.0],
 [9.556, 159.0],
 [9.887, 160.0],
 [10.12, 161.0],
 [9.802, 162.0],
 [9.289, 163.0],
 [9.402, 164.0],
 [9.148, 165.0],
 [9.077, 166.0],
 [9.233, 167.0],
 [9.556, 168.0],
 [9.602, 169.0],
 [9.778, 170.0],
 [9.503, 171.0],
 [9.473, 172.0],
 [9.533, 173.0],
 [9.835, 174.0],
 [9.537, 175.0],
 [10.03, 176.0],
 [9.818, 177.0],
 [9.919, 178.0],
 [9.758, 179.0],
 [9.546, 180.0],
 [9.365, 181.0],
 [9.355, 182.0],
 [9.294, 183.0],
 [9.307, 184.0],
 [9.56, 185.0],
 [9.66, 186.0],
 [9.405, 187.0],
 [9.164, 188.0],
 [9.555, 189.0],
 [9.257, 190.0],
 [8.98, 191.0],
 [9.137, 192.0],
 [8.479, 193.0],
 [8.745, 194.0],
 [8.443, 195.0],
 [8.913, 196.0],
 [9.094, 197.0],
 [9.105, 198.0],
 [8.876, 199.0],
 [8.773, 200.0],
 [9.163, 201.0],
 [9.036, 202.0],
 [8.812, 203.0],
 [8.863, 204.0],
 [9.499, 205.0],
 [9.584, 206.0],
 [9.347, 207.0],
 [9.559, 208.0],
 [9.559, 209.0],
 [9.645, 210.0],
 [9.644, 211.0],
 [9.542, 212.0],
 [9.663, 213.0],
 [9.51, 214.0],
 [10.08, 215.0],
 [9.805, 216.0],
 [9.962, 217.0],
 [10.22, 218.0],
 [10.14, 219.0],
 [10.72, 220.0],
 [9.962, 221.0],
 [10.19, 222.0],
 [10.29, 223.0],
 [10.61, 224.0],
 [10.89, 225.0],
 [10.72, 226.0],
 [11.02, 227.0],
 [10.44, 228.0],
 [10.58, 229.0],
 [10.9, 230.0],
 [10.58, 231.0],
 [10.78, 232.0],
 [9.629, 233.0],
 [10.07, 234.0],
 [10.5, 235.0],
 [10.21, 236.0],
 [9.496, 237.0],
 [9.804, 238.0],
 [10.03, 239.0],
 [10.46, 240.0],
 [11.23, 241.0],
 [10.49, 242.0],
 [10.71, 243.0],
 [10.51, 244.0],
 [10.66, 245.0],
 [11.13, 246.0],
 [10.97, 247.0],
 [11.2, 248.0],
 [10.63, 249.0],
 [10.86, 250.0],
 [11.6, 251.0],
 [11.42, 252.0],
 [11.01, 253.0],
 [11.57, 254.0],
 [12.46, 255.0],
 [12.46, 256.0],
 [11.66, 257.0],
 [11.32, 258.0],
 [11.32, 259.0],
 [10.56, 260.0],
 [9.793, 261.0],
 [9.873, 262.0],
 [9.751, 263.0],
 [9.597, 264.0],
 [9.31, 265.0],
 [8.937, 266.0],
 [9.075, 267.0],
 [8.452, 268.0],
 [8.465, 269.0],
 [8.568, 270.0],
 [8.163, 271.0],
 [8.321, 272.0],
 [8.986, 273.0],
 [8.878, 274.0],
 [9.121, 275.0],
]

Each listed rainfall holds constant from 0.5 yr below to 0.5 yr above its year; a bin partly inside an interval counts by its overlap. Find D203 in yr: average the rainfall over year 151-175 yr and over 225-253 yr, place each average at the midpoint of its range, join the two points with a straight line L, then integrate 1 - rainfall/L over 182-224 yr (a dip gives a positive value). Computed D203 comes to 2.77 yr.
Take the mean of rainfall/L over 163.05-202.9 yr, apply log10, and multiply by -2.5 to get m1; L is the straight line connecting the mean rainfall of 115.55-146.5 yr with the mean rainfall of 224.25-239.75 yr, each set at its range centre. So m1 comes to 0.06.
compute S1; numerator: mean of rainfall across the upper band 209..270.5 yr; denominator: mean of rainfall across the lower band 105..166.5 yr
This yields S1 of 1.13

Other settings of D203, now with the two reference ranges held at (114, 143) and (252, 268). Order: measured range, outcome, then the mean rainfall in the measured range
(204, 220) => 0.50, 9.72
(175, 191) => 0.34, 9.52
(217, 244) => -0.47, 10.4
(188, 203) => 1.35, 8.97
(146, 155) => -0.10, 9.49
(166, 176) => 0.04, 9.56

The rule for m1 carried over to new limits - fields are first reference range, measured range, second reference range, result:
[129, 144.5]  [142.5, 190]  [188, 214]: -0.04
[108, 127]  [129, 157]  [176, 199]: -0.02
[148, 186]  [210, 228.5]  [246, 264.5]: 0.02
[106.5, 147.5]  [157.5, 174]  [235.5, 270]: 0.00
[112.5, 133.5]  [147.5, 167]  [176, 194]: -0.03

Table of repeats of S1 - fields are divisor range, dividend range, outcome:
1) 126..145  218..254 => 1.16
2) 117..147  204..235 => 1.10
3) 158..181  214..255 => 1.10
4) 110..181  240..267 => 1.15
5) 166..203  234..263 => 1.16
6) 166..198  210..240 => 1.09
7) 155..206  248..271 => 1.11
